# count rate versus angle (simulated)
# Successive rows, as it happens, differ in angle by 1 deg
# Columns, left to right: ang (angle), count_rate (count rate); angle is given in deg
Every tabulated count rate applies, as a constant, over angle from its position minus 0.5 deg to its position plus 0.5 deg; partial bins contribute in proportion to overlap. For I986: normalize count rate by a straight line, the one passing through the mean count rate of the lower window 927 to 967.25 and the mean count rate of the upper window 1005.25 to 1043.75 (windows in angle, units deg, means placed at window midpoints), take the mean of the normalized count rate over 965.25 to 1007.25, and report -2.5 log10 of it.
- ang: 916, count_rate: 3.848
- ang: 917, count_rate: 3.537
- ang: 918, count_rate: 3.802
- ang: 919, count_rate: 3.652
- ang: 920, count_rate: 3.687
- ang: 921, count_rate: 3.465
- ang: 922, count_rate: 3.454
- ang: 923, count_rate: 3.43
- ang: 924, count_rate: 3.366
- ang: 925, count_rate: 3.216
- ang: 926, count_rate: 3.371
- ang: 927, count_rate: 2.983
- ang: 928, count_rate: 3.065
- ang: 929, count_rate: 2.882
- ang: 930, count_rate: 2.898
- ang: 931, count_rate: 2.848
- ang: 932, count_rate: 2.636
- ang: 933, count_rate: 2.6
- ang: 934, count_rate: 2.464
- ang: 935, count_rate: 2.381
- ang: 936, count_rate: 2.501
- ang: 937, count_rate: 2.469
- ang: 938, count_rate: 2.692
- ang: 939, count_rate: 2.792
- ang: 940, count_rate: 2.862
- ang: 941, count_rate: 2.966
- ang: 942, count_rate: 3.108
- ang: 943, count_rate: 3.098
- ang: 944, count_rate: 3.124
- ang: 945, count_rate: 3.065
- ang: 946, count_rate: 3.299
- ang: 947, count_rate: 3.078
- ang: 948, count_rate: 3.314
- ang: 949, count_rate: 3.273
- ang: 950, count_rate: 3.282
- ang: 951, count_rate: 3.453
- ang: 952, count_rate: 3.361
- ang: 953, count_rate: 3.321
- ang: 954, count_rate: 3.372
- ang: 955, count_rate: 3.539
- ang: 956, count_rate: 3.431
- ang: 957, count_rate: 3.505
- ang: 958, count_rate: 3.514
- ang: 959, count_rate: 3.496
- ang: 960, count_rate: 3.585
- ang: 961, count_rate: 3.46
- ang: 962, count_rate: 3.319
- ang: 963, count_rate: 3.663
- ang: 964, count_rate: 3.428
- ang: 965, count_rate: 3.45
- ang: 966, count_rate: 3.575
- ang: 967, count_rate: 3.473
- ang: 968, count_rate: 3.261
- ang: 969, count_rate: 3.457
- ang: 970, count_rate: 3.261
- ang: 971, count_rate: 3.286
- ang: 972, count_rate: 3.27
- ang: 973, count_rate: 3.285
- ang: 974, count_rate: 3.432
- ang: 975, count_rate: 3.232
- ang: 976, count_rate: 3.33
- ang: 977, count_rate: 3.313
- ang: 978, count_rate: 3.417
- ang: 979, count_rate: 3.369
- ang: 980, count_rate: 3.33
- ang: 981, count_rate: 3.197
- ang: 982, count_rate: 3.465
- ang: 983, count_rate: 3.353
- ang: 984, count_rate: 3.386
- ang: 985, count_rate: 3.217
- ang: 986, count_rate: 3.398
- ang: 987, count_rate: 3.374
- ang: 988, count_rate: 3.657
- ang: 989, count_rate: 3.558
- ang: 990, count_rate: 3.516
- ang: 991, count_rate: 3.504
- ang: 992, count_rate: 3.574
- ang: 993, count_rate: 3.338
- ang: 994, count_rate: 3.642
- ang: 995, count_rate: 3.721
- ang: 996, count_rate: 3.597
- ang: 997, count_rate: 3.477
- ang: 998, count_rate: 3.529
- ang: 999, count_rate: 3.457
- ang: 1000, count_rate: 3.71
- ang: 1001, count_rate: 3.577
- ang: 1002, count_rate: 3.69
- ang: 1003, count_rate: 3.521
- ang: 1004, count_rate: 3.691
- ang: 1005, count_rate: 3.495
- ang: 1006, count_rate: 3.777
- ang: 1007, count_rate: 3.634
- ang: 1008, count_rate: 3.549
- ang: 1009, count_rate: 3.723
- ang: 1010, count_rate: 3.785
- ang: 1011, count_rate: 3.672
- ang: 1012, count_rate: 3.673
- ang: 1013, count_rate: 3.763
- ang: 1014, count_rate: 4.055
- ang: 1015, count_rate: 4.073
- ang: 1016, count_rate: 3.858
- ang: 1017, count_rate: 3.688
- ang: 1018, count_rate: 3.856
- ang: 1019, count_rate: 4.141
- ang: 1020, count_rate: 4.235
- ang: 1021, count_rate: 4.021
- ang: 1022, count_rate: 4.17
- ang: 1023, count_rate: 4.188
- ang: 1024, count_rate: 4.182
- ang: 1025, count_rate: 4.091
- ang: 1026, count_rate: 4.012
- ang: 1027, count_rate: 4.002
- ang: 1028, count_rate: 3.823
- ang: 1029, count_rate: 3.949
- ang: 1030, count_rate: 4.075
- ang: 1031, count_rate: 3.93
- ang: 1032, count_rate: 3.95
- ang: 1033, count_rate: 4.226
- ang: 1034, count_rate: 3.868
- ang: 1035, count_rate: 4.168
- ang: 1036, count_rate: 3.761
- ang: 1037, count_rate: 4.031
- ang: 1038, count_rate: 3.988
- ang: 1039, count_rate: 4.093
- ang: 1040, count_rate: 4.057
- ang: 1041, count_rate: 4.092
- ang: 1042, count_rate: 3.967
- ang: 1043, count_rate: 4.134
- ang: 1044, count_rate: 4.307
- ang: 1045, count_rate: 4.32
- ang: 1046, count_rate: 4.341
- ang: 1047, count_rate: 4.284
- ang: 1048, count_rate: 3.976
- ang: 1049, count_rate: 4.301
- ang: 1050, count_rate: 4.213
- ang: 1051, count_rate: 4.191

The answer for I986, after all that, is 0.03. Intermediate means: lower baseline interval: 3.14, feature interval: 3.46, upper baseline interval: 3.95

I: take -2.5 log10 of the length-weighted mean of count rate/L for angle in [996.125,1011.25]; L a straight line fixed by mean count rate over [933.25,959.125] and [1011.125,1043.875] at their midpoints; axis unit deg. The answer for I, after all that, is 0.04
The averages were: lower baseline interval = 3.1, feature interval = 3.62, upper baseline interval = 4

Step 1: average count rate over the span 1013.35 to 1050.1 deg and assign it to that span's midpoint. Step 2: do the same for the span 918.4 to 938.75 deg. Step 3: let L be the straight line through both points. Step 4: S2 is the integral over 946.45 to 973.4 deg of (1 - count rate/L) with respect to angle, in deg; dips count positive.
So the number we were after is -0.6 deg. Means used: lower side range 3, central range 3.4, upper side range 4.06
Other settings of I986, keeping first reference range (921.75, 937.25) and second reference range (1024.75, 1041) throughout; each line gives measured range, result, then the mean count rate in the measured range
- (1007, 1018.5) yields 0.00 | 3.78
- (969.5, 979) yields 0.02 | 3.32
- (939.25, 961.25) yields -0.05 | 3.29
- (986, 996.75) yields 0.01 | 3.54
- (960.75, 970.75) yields -0.04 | 3.43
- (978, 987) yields 0.04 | 3.35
